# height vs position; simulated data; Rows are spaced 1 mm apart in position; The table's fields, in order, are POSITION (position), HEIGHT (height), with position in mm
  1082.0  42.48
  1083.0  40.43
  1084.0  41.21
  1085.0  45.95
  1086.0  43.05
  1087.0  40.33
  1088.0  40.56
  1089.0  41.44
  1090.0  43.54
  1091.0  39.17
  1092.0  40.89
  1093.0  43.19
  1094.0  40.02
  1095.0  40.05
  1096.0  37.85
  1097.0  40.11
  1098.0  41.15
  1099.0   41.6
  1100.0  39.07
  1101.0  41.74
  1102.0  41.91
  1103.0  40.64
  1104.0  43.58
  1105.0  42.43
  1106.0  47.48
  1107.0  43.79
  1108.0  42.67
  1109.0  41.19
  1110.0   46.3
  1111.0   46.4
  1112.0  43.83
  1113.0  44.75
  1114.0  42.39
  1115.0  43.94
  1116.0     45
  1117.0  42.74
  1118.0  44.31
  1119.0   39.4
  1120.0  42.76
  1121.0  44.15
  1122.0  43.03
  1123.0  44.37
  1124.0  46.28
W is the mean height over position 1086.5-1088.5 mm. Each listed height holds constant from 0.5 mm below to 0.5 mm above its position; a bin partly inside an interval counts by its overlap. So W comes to 40.4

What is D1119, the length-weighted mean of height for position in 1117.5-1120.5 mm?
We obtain 42.2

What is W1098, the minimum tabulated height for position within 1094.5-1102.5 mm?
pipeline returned 37.85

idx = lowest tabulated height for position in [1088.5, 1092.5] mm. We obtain 39.17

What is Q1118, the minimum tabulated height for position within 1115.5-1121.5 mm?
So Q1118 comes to 39.4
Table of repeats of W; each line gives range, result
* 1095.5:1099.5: 40.2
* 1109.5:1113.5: 45.3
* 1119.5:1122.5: 43.3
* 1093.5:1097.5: 39.5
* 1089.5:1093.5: 41.7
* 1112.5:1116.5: 44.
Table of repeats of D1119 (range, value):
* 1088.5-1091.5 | 41.4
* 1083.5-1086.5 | 43.4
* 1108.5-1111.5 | 44.6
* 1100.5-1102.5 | 41.8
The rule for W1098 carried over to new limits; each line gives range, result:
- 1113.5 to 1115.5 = 42.39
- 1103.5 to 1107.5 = 42.43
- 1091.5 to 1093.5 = 40.89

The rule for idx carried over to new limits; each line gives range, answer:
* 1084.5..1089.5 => 40.33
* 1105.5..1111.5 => 41.19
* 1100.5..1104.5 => 40.64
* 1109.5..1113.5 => 43.83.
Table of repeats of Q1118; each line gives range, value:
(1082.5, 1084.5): 40.43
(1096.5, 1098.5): 40.11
